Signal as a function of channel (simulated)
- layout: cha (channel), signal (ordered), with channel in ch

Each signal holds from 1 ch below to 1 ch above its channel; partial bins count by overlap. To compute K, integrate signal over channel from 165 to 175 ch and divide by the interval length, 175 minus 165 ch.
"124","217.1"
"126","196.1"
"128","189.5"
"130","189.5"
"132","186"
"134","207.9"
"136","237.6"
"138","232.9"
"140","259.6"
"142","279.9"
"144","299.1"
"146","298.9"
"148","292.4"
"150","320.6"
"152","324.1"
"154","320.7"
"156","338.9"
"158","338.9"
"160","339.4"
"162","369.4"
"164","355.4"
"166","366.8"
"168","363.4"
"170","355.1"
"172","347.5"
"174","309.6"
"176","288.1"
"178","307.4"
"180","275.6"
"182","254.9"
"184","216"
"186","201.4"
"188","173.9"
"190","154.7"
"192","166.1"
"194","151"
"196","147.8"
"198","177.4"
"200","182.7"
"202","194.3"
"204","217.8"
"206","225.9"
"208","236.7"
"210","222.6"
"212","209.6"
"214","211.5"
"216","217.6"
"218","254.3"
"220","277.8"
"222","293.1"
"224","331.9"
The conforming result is 348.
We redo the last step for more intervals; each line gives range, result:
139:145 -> 280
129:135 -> 194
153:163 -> 341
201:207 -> 213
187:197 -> 159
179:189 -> 224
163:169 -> 362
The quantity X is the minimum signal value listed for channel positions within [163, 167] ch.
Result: 355.4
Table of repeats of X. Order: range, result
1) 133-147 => 207.9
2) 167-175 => 309.6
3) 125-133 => 186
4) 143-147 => 298.9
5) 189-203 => 147.8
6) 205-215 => 209.6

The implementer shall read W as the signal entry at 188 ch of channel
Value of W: 173.9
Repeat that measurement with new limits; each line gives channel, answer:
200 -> 182.7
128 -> 189.5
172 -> 347.5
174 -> 309.6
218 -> 254.3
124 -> 217.1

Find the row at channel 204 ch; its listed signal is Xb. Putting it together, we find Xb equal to 217.8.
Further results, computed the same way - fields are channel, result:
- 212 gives 209.6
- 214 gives 211.5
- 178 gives 307.4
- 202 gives 194.3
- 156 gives 338.9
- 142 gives 279.9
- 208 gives 236.7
